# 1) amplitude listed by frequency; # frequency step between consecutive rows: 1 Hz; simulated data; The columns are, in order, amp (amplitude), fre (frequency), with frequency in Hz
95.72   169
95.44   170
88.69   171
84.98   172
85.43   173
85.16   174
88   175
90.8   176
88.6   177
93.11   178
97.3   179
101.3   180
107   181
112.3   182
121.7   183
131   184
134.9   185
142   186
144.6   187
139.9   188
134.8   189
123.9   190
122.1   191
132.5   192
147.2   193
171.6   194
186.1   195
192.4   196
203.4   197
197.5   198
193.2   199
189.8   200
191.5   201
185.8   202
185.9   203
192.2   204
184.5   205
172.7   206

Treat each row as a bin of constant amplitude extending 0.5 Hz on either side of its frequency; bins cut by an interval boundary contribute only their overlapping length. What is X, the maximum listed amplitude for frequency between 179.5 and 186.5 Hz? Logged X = 142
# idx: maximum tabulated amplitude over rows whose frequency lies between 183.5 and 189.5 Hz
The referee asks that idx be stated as 144.6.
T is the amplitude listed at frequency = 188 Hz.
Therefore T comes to 139.9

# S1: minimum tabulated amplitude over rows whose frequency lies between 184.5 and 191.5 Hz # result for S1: 122.1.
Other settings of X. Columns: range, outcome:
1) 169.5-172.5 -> 95.44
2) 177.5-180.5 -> 101.3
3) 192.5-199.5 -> 203.4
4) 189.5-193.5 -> 147.2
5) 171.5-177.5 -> 90.8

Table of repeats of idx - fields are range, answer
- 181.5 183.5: 121.7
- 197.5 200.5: 197.5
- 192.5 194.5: 171.6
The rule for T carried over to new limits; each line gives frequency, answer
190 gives 123.9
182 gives 112.3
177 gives 88.6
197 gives 203.4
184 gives 131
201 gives 191.5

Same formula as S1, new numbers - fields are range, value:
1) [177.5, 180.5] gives 93.11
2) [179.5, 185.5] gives 101.3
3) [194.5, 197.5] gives 186.1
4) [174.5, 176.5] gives 88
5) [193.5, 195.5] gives 171.6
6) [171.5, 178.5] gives 84.98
